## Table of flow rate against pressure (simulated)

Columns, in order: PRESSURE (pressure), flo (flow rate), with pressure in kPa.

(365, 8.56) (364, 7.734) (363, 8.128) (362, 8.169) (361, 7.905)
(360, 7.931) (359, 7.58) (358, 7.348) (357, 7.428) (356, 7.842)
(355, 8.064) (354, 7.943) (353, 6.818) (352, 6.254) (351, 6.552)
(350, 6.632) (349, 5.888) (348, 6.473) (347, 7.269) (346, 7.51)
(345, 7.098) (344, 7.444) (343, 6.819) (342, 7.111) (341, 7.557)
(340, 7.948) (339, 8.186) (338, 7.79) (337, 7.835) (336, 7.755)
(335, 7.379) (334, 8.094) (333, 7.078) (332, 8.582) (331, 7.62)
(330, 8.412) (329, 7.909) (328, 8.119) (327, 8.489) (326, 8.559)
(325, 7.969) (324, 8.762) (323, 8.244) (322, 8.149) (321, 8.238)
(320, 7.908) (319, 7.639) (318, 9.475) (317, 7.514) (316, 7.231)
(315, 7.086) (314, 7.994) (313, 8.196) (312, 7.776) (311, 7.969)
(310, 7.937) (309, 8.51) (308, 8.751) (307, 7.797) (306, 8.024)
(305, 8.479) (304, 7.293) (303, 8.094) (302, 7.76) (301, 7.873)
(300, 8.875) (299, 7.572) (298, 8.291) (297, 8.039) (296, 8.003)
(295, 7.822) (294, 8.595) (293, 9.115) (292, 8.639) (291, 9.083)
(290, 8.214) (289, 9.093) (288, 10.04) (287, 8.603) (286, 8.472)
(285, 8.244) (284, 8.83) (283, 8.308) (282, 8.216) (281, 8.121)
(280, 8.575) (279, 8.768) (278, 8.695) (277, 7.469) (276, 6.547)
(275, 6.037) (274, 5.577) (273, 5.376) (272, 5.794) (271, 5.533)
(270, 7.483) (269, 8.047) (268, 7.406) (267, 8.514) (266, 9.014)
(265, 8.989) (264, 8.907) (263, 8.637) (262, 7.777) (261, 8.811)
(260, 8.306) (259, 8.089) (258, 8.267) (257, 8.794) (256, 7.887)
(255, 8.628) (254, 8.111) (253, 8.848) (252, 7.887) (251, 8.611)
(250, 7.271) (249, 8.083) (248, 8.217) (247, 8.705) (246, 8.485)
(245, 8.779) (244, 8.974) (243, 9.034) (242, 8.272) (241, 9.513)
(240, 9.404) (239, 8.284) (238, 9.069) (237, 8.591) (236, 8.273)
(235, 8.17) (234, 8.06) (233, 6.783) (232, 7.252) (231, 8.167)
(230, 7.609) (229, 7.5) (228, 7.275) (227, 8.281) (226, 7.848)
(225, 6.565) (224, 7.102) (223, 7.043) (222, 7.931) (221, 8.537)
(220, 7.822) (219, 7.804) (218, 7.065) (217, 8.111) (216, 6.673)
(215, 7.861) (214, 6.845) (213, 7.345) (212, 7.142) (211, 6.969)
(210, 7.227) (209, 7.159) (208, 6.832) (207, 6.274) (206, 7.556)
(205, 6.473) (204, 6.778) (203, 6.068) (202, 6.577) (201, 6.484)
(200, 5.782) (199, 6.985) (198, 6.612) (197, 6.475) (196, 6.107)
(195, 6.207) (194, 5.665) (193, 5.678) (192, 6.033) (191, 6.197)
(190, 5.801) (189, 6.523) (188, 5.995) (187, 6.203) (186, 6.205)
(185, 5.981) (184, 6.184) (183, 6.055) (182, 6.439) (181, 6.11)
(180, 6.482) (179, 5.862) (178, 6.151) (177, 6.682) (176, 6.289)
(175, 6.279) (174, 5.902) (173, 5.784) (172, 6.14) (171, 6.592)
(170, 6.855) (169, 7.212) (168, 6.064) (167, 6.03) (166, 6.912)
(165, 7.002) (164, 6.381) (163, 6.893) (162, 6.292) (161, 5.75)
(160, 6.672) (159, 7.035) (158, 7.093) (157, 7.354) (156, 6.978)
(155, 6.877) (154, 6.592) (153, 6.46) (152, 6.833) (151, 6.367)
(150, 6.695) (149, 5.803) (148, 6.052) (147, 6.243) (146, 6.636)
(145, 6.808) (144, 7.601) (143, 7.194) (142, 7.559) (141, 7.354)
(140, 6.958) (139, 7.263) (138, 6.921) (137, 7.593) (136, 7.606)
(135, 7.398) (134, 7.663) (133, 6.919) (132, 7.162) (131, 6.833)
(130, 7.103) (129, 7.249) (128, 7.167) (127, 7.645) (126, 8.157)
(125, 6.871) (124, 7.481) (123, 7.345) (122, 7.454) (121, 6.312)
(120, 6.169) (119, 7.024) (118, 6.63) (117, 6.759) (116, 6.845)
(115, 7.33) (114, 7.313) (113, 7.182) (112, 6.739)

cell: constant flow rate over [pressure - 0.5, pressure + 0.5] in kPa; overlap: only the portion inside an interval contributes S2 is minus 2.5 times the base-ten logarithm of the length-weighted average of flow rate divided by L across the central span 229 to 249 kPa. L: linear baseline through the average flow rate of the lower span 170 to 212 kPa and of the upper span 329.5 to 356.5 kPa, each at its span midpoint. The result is -0.244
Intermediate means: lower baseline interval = 6.35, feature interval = 8.37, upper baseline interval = 7.41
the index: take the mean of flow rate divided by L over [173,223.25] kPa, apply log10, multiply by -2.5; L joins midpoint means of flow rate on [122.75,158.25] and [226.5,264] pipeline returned 0.17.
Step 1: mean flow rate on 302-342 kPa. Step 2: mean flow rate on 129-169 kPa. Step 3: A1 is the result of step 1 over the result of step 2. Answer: 1.17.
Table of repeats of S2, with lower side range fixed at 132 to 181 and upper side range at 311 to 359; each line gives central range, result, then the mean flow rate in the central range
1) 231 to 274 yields -0.13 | 8.14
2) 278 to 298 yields -0.16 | 8.56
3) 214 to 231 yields -0.07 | 7.56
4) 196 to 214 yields 0.04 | 6.73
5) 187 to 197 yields 0.14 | 6.05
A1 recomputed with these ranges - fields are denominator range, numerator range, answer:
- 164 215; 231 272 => 1.28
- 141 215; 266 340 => 1.22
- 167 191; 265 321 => 1.28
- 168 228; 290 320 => 1.22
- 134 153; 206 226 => 1.05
